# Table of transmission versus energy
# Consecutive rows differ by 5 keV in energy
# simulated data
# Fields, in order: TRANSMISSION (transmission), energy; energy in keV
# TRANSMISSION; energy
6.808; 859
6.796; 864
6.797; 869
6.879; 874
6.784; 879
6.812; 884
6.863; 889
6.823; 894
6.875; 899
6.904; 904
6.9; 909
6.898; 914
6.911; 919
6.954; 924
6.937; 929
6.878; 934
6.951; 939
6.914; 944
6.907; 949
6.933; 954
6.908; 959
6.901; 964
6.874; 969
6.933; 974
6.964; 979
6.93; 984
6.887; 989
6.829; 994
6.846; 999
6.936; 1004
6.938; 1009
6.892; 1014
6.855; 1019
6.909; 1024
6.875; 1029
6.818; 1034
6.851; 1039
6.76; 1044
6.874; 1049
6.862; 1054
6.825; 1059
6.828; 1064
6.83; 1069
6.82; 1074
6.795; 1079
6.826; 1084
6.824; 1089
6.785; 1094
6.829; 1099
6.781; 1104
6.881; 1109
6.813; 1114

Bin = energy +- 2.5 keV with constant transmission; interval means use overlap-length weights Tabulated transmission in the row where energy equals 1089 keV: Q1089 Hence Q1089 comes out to 6.824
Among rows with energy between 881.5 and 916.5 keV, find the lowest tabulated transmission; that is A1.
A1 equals 6.812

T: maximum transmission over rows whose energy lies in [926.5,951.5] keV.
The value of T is 6.951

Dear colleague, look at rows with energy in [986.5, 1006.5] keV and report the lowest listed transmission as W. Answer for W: 6.829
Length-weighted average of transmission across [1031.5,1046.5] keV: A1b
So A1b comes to 6.81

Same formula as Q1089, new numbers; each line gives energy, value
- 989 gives 6.887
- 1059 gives 6.825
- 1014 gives 6.892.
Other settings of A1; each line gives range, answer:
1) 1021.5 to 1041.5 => 6.818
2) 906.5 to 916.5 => 6.898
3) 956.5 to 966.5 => 6.901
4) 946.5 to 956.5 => 6.907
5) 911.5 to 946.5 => 6.878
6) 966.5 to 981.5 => 6.874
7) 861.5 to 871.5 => 6.796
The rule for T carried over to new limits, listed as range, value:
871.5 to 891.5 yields 6.879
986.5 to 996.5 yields 6.887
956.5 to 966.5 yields 6.908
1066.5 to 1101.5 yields 6.83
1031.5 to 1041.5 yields 6.851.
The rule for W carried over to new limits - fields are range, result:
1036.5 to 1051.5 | 6.76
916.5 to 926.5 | 6.911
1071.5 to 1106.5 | 6.781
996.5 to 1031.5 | 6.846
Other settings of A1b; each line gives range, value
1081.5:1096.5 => 6.81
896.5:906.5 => 6.89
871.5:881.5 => 6.83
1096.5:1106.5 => 6.8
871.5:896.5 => 6.83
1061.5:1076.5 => 6.83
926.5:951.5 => 6.92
